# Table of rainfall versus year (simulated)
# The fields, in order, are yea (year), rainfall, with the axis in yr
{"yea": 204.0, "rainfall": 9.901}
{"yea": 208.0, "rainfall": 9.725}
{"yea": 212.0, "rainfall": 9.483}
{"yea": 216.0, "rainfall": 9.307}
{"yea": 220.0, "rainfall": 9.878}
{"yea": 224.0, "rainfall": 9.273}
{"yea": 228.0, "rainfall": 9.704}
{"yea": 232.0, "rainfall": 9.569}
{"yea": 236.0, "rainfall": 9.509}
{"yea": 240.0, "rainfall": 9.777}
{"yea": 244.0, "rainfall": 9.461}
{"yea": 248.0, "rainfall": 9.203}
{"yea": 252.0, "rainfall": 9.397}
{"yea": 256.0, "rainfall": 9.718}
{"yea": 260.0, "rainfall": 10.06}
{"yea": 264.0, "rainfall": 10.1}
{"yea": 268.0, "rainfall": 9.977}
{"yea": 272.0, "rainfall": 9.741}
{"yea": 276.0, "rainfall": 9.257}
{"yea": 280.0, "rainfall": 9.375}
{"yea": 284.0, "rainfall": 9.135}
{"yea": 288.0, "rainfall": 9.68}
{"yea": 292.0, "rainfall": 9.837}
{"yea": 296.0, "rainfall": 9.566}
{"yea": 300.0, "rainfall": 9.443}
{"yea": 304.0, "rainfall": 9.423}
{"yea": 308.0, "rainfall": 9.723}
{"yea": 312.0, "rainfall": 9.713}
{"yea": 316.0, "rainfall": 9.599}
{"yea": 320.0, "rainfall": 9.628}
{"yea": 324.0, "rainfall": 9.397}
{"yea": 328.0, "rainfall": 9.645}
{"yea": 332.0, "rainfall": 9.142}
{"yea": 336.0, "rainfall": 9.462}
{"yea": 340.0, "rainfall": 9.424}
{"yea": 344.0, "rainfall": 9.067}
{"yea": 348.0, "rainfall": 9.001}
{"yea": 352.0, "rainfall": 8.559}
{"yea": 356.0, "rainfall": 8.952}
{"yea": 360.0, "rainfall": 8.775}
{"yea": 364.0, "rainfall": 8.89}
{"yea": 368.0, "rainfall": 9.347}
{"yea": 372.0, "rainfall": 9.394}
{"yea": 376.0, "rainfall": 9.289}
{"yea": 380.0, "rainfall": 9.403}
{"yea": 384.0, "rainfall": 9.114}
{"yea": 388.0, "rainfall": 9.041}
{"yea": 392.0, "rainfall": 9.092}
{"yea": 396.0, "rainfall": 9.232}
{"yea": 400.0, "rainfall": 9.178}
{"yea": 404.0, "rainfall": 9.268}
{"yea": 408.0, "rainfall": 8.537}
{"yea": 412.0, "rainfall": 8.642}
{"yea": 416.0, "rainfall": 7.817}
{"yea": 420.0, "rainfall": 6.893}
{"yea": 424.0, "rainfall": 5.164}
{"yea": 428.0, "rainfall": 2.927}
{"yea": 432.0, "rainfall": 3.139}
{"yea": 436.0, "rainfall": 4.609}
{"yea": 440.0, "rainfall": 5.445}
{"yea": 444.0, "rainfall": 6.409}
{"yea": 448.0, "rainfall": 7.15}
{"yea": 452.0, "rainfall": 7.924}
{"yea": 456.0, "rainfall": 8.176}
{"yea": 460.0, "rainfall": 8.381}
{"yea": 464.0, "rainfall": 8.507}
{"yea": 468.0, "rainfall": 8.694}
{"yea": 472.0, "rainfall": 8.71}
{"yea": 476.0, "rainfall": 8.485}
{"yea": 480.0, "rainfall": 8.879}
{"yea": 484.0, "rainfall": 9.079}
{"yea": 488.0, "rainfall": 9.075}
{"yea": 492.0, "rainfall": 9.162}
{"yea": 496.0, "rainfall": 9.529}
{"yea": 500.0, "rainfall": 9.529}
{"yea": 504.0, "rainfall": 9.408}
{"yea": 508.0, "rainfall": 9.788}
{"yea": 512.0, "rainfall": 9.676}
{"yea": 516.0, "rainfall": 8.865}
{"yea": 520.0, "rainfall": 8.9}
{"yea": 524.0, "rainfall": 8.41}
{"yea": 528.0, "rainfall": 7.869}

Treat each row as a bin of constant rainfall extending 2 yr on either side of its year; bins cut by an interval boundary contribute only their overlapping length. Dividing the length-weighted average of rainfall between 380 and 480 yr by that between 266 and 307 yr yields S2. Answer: 0.79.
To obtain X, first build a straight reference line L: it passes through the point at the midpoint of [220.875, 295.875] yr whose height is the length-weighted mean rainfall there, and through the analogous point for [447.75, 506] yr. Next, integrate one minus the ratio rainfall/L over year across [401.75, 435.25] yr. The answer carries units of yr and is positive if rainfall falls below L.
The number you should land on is 9.31 yr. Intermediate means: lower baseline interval 9.6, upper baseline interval 8.76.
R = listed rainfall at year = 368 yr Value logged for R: 9.347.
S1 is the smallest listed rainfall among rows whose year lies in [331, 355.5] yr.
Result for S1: 8.559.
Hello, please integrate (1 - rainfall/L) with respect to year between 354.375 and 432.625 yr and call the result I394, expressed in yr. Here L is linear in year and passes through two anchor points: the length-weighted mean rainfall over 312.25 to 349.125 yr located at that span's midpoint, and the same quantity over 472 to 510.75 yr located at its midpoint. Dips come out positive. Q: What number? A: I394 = 9.5 yr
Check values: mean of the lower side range 9.4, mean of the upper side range 9.2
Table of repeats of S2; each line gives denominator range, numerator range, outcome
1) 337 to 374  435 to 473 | 0.82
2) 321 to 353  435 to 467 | 0.78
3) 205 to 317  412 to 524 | 0.81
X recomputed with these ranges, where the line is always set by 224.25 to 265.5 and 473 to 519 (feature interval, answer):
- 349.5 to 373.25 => 1.2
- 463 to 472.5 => 0.6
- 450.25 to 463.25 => 1.5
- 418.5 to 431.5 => 6.4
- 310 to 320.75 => -0.2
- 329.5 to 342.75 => 0.2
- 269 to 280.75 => 0.1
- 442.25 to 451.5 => 2.3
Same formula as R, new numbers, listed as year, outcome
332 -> 9.142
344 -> 9.067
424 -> 5.164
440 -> 5.445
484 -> 9.079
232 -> 9.569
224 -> 9.273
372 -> 9.394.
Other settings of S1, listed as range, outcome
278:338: 9.135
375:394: 9.041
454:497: 8.176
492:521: 8.865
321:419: 7.817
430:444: 3.139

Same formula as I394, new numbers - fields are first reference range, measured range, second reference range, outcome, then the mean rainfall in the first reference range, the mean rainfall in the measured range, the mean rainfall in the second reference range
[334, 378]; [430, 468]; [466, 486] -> 9.0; 9.11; 6.75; 8.77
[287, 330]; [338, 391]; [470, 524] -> 2.1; 9.6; 9.1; 9.13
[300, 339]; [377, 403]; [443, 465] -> -1.7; 9.52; 9.18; 7.79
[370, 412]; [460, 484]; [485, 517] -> 1.7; 9.13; 8.67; 9.39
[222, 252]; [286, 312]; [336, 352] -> -1.0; 9.49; 9.62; 9.13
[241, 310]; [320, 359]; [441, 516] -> 0.4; 9.6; 9.2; 8.66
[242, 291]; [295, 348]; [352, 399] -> -0.6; 9.6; 9.46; 9.12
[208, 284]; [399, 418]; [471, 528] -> 1.2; 9.59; 8.66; 9.07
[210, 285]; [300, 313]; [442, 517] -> -0.3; 9.58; 9.59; 8.7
